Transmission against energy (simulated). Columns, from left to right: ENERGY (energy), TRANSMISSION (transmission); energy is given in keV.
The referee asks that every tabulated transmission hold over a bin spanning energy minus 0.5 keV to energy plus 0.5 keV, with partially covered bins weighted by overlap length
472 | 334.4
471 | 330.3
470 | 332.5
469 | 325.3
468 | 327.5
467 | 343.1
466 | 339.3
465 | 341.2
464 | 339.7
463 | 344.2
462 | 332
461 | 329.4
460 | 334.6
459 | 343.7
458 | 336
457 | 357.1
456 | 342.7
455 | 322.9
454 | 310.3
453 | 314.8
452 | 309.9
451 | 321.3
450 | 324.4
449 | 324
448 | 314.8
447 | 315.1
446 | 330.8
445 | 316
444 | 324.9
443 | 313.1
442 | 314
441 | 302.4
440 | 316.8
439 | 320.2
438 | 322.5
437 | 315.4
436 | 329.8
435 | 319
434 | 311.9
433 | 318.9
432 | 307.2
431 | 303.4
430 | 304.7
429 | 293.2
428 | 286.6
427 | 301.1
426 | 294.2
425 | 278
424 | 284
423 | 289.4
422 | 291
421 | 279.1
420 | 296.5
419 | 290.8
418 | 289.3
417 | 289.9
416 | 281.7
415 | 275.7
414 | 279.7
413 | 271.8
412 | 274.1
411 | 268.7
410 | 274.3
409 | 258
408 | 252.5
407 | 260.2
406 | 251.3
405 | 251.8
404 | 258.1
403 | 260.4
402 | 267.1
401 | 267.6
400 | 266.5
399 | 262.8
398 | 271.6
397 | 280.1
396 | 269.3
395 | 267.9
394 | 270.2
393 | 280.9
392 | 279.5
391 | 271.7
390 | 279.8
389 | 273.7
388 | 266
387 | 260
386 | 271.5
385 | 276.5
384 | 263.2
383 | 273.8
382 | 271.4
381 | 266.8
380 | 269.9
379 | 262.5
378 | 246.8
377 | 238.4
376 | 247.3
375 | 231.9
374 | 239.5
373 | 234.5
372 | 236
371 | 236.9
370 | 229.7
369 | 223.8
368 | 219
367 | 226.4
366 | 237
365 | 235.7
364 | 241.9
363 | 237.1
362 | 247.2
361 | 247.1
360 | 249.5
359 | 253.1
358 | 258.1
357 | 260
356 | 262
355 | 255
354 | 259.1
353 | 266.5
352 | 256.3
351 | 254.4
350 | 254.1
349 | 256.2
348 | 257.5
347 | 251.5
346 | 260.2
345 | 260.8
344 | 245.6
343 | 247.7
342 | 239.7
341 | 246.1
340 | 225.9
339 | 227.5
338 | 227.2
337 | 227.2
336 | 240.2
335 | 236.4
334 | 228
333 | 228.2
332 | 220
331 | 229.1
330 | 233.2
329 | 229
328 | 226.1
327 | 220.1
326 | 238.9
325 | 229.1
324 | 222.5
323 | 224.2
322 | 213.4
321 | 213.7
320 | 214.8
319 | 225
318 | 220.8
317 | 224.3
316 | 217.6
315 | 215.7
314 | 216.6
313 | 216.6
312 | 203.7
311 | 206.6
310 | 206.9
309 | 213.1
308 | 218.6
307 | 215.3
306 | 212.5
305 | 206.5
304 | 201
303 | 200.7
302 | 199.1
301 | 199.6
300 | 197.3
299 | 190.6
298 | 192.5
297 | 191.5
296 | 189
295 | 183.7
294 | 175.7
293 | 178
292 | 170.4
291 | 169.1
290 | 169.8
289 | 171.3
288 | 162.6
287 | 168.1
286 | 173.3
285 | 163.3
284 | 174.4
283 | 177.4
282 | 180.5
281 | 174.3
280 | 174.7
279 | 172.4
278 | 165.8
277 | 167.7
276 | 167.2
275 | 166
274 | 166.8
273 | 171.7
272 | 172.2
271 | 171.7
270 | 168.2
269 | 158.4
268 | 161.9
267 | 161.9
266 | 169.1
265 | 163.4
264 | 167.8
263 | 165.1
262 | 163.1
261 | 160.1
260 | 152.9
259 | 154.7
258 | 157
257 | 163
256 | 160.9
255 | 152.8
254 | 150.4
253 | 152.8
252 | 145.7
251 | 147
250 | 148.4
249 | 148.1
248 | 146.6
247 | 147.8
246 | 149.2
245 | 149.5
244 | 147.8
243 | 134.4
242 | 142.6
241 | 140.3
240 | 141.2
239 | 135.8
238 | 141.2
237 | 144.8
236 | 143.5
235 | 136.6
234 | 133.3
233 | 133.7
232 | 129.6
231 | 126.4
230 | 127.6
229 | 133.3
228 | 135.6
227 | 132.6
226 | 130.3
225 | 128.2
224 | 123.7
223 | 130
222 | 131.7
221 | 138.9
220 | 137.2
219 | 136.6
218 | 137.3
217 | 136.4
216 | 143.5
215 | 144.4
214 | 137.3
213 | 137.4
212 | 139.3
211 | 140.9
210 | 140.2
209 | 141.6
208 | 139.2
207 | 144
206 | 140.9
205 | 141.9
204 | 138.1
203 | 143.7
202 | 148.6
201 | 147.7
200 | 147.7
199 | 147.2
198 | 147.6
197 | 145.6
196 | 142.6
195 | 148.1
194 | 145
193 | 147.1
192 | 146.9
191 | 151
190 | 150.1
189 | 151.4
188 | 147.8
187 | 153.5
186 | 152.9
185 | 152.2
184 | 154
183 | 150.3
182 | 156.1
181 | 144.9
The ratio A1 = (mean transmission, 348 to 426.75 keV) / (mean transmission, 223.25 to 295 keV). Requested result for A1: 1.69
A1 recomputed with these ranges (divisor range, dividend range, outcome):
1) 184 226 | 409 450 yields 2.11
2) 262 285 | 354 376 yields 1.43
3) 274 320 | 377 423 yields 1.42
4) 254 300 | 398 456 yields 1.74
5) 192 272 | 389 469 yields 2.06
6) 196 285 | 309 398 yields 1.63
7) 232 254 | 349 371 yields 1.72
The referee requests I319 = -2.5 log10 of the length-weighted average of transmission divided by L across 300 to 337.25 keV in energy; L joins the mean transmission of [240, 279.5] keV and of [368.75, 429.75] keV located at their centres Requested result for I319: -0.07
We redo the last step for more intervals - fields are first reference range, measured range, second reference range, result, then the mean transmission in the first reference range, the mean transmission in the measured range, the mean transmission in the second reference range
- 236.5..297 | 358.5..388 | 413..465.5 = 0.03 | 161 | 248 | 312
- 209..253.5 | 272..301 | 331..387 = 0.06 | 139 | 176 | 247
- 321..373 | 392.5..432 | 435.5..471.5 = 0.06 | 240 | 277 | 327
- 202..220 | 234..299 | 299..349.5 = 0.13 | 140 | 161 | 224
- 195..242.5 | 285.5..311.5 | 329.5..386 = 0.05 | 139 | 191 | 246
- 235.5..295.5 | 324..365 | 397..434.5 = -0.09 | 160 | 243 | 280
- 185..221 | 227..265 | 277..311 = 0.12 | 144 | 146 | 186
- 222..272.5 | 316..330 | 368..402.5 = -0.07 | 147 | 223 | 260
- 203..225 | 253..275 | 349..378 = 0.07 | 138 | 162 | 244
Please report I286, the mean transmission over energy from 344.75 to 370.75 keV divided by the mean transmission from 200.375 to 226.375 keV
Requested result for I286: 1.8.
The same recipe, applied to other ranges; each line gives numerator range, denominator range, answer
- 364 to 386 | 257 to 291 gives 1.48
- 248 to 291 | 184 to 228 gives 1.15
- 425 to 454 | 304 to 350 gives 1.37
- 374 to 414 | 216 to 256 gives 1.90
